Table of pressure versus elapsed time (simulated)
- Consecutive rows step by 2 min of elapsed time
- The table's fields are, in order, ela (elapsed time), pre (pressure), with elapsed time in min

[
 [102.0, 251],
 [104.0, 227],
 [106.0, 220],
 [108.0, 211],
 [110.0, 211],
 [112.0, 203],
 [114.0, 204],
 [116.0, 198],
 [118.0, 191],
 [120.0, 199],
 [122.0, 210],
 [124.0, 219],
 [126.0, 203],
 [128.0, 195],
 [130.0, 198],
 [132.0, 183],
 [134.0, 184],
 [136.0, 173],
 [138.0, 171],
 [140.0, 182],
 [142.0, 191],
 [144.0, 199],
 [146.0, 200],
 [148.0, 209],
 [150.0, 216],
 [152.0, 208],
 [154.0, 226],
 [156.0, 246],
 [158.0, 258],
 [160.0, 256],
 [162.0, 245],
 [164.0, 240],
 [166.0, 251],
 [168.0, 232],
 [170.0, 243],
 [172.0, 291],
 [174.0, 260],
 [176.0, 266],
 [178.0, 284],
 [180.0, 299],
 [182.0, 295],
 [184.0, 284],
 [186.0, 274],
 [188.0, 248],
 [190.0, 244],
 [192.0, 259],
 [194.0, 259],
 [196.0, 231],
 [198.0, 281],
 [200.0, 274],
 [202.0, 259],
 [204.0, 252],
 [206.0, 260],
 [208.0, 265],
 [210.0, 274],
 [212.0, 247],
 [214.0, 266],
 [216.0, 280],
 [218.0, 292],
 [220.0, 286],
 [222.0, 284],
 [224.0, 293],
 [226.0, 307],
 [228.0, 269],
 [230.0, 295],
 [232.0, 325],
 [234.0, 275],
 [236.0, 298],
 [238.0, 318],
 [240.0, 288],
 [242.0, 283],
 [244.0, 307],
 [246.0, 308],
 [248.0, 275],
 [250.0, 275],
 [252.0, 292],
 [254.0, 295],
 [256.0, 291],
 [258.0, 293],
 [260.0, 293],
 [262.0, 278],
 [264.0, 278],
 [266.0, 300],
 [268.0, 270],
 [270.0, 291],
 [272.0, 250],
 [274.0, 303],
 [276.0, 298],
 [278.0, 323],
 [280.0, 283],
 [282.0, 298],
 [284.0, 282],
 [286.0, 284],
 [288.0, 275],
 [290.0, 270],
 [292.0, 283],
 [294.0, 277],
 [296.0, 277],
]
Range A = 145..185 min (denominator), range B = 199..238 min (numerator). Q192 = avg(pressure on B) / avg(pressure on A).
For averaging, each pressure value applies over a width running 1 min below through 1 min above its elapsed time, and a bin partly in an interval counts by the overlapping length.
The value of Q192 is 1.1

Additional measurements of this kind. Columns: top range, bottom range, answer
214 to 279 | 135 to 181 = 1.25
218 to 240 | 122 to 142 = 1.54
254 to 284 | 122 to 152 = 1.48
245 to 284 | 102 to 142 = 1.44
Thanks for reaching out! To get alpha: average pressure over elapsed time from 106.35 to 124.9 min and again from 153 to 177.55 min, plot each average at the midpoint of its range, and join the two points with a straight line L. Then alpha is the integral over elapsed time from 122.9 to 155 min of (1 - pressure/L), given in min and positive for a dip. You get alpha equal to 4.22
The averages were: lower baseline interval 206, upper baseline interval 252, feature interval 197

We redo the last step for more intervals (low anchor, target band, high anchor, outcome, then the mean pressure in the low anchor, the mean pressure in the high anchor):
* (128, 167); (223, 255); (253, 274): -2.9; 212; 285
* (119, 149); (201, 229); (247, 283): -2.4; 194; 288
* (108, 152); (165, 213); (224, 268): -3.7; 198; 292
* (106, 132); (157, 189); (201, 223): -2.9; 203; 270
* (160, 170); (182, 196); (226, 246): 0.0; 244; 297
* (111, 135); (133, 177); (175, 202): 1.7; 199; 269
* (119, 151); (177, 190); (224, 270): -2.2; 196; 292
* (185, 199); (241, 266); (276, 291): -1.0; 257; 289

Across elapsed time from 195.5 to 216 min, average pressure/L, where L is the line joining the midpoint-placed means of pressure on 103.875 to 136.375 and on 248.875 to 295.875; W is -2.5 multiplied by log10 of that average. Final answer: -0.06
